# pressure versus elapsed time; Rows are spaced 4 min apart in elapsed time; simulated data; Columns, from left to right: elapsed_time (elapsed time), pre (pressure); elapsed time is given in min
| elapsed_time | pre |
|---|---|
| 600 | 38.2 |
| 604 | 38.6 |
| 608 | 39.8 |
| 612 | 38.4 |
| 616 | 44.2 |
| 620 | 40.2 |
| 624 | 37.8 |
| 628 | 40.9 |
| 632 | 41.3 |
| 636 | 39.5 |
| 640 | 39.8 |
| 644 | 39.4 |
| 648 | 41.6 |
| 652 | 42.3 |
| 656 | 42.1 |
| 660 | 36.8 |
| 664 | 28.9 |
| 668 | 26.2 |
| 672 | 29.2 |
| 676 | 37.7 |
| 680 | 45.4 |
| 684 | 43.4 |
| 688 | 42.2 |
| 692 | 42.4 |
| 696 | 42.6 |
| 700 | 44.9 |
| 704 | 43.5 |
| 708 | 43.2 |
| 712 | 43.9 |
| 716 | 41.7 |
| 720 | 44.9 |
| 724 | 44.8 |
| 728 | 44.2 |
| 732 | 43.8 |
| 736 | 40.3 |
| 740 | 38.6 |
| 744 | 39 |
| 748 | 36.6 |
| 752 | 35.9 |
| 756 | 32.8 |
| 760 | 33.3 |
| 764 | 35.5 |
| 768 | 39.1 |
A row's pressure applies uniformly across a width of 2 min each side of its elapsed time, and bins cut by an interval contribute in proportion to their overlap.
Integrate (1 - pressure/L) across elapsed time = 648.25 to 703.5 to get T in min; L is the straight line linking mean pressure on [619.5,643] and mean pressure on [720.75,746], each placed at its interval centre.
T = 2.4 min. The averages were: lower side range 39.9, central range 39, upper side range 41.9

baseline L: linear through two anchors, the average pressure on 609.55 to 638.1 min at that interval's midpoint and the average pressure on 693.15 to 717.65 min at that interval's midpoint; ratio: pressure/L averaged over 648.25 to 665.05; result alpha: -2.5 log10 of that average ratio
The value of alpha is 0.08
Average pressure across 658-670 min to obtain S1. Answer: 30.6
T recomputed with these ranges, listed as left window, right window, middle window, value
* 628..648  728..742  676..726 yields -2.9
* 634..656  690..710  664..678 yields 3.7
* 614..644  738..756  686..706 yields -2.4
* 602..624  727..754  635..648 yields 0.0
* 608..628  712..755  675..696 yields -1.0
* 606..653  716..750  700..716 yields -0.9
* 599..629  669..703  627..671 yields 2.6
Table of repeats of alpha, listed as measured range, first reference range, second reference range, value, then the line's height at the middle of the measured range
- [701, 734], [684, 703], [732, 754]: -0.07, 40.9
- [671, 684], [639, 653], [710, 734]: 0.08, 42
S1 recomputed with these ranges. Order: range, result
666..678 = 31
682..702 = 43.1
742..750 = 37.8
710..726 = 43.8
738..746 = 38.8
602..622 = 40.2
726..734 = 44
